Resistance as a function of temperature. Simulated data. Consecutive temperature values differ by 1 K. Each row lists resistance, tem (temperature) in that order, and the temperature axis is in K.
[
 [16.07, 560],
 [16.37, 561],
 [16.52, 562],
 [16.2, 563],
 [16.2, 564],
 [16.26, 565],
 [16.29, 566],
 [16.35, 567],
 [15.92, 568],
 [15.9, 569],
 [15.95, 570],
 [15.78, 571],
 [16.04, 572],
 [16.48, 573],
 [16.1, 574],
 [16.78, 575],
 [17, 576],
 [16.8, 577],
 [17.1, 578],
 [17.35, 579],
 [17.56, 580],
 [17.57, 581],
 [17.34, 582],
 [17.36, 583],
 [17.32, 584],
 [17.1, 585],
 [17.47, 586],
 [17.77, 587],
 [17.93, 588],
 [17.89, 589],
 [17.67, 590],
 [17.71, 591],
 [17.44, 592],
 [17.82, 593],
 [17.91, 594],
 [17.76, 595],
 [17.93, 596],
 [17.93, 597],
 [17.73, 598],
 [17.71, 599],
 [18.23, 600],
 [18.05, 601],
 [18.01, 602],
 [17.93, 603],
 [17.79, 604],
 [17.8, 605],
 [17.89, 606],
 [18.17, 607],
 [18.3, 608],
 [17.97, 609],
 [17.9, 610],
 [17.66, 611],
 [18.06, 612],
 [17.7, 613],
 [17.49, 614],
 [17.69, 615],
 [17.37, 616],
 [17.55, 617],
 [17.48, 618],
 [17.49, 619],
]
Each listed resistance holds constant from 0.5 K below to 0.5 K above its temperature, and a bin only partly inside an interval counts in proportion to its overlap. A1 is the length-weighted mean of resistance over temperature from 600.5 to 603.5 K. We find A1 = 18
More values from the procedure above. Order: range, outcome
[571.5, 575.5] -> 16.4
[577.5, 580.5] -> 17.3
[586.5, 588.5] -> 17.9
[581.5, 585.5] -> 17.3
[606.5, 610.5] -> 18.1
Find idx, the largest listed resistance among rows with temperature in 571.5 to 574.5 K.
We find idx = 16.48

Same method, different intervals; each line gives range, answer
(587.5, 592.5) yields 17.93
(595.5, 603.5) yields 18.23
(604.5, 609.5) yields 18.3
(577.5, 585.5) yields 17.57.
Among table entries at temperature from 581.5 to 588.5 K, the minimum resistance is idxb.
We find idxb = 17.1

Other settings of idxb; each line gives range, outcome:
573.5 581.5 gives 16.1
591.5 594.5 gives 17.44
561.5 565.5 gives 16.2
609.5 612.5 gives 17.66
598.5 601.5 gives 17.71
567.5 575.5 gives 15.78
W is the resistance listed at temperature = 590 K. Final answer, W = 17.67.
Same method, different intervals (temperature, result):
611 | 17.66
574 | 16.1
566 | 16.29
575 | 16.78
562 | 16.52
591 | 17.71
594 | 17.91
